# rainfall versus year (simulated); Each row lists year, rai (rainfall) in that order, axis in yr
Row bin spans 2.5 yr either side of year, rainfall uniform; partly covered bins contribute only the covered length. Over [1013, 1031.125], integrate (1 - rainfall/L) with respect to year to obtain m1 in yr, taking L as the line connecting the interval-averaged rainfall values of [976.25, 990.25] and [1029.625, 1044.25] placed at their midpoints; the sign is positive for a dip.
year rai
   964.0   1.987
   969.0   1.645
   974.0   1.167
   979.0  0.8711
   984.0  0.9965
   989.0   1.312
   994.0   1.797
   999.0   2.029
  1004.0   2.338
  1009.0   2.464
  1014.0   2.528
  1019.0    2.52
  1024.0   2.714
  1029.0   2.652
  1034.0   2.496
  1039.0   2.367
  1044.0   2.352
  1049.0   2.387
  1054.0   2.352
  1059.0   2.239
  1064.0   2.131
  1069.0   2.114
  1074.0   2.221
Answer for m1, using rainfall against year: -5.0 yr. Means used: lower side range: 1.04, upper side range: 2.44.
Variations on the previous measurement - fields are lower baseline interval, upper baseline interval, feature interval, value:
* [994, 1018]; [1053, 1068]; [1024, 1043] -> -2.23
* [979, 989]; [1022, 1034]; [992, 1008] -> -4.63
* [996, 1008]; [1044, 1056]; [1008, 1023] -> -1.87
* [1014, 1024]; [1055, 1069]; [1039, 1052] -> -0.18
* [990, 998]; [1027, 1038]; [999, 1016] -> -2.97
